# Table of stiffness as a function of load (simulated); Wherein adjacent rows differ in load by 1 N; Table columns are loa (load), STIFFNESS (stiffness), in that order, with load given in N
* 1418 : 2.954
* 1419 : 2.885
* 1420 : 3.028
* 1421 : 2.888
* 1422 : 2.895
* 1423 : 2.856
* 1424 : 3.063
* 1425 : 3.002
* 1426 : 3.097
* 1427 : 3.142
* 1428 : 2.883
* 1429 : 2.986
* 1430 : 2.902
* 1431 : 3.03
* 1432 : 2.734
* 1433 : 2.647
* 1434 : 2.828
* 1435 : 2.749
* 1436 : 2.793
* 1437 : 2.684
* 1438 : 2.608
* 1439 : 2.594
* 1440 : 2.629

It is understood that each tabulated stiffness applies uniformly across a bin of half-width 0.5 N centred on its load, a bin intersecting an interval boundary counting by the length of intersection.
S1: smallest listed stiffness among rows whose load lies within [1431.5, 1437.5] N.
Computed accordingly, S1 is 2.647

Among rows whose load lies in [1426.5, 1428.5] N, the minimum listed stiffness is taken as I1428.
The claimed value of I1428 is 2.883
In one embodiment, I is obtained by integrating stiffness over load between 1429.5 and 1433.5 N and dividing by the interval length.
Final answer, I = 2.83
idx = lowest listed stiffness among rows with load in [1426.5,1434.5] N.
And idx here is 2.647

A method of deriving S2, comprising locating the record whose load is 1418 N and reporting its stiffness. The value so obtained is 2.954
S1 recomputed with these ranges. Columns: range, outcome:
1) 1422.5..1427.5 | 2.856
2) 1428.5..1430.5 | 2.902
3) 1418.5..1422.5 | 2.885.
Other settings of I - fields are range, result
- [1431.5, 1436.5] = 2.75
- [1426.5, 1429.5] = 3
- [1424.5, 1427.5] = 3.08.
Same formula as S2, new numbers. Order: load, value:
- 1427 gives 3.142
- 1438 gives 2.608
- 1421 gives 2.888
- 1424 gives 3.063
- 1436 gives 2.793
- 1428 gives 2.883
